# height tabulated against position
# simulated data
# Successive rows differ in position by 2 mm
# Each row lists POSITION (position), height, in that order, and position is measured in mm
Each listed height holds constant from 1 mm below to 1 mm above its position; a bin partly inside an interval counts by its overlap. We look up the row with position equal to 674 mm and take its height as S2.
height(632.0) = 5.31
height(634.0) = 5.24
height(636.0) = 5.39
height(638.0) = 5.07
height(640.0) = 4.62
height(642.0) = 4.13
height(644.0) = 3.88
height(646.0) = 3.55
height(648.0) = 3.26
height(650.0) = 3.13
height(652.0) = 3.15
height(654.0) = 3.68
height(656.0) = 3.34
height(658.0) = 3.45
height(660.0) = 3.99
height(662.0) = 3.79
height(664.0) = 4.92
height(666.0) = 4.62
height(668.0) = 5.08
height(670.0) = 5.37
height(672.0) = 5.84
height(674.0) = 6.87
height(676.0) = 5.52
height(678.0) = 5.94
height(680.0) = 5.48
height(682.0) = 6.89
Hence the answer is 6.87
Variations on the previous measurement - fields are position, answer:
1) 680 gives 5.48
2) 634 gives 5.24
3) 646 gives 3.55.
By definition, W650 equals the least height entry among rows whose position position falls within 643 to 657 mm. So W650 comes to 3.13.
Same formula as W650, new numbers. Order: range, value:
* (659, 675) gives 3.79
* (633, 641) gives 4.62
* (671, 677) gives 5.52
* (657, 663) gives 3.45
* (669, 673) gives 5.37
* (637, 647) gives 3.55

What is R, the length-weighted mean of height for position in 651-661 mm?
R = 3.52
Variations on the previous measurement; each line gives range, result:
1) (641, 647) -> 3.85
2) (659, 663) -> 3.89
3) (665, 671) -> 5.02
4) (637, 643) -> 4.61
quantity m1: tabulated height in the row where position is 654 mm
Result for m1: 3.68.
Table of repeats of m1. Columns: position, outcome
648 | 3.26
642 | 4.13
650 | 3.13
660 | 3.99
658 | 3.45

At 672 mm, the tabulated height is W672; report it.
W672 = 5.84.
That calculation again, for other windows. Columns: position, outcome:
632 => 5.31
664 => 4.92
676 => 5.52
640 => 4.62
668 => 5.08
